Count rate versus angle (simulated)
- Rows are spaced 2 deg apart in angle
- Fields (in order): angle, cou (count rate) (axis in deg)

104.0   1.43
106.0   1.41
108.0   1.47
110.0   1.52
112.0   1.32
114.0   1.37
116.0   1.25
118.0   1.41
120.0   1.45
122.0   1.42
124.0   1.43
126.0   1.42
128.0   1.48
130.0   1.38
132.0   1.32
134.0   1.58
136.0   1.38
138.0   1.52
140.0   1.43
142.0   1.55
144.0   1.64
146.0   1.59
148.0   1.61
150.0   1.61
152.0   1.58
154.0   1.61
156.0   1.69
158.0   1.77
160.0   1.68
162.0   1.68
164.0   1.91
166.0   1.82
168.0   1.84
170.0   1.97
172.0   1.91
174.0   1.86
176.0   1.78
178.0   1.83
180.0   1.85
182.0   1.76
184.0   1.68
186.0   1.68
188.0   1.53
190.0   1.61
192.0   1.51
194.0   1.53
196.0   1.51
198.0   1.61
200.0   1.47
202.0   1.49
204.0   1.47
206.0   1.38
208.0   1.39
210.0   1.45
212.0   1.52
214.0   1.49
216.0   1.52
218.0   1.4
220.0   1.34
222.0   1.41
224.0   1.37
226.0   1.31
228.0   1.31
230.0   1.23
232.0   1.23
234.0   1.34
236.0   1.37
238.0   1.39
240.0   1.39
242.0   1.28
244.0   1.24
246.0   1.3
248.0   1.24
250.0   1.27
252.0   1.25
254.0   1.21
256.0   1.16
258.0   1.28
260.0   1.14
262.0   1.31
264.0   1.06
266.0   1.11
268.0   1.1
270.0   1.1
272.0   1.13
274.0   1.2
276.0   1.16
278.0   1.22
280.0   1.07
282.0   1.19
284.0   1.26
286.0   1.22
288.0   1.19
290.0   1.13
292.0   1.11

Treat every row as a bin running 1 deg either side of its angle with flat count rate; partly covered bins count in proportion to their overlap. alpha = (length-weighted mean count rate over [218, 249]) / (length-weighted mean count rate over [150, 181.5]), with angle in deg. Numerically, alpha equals 0.74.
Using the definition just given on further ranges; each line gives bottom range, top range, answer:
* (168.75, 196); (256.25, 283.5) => 0.67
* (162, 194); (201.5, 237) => 0.79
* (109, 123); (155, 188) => 1.28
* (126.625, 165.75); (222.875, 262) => 0.81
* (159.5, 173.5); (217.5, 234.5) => 0.72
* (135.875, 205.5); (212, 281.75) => 0.76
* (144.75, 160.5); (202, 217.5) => 0.89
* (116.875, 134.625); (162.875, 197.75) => 1.22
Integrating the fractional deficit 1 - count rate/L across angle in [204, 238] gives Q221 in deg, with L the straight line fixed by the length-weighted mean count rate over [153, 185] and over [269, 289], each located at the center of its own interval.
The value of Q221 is 2.7 deg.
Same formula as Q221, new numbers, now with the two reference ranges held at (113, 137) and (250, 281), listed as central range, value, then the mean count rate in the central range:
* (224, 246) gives -1.6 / 1.31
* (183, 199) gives -3.5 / 1.58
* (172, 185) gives -4.8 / 1.8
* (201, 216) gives -2.3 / 1.46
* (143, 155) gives -2.1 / 1.61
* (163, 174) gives -4.6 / 1.89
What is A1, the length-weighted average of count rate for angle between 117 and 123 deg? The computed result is 1.43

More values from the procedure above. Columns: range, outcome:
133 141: 1.48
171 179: 1.85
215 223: 1.42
